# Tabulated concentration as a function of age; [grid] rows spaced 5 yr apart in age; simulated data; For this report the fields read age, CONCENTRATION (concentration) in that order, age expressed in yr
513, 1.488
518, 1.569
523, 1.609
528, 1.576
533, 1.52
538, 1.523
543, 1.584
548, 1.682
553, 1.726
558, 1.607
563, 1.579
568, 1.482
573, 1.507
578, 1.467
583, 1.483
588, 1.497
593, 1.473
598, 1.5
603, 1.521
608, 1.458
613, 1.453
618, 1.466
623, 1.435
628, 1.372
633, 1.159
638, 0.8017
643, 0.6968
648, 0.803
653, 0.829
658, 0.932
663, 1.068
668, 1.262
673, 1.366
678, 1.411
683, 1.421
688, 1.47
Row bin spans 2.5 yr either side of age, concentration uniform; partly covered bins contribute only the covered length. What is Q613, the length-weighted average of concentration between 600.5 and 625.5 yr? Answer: 1.47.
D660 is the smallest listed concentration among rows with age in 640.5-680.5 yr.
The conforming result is 0.6968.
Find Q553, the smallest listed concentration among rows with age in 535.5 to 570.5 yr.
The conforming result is 1.482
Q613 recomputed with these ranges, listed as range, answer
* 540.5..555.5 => 1.66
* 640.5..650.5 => 0.75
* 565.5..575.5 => 1.49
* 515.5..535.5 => 1.57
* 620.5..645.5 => 1.09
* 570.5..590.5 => 1.49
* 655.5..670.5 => 1.09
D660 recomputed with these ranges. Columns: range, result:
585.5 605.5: 1.473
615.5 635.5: 1.159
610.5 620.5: 1.453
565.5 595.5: 1.467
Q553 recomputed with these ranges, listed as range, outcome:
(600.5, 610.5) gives 1.458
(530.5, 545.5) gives 1.52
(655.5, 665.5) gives 0.932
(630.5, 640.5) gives 0.8017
